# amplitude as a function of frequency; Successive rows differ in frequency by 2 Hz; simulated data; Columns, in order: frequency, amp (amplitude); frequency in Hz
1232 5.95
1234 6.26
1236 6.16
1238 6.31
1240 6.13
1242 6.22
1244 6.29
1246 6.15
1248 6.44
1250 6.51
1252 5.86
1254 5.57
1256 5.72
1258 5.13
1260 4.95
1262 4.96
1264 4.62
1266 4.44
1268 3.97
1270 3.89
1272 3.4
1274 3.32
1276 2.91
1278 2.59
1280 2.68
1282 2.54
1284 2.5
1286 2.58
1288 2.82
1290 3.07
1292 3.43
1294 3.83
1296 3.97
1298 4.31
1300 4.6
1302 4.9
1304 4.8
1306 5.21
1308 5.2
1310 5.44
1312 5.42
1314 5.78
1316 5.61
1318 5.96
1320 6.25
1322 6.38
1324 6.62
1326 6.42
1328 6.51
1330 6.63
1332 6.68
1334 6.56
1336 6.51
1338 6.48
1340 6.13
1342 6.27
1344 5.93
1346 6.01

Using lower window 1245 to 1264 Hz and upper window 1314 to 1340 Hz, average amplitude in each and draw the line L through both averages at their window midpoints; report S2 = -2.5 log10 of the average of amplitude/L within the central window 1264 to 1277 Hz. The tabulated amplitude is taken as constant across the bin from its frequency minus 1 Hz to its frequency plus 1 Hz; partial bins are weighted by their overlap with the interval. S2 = 0.48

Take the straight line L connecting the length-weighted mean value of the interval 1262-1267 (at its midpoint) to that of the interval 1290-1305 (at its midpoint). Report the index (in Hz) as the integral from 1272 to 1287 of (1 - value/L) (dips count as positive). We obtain 5.6 Hz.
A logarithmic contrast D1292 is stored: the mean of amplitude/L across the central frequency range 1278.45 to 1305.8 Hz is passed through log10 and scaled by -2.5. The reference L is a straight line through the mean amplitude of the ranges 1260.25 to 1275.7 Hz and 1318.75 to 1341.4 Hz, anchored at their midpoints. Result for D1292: 0.38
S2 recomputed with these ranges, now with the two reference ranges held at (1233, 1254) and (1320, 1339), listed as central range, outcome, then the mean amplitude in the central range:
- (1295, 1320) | 0.24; 5.15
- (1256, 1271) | 0.33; 4.64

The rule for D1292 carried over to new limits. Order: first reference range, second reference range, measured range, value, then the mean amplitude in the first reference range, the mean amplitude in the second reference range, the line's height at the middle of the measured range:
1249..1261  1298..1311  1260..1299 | 0.45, 5.62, 4.97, 5.3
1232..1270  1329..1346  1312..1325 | 0.03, 5.61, 6.38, 6.21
